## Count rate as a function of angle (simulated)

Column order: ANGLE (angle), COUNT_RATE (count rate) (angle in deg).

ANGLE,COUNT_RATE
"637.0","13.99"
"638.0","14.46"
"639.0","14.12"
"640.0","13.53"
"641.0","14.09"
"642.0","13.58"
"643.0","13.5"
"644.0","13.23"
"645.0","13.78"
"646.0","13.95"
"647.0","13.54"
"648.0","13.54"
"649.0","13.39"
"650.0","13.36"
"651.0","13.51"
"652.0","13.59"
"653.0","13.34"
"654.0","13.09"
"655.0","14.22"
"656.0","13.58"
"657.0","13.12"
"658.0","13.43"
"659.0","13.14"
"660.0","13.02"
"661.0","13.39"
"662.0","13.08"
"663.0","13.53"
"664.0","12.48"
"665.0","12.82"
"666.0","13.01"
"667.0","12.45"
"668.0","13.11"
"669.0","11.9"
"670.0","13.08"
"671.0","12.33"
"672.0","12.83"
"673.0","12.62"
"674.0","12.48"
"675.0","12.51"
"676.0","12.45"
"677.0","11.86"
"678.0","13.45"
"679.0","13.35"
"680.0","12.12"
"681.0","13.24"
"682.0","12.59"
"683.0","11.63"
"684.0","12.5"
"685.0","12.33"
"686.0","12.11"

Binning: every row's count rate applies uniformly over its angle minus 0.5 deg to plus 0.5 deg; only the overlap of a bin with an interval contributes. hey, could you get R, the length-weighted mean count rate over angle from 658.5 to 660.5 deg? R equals 13.1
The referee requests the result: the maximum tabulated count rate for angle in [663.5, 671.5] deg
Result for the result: 13.11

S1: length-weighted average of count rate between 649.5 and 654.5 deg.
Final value 13.4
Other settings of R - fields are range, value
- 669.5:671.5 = 12.7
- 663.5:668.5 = 12.8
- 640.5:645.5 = 13.6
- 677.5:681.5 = 13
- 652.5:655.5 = 13.5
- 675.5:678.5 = 12.6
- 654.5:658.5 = 13.6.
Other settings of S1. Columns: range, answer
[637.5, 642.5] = 14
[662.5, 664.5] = 13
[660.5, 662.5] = 13.2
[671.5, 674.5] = 12.6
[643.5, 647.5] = 13.6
